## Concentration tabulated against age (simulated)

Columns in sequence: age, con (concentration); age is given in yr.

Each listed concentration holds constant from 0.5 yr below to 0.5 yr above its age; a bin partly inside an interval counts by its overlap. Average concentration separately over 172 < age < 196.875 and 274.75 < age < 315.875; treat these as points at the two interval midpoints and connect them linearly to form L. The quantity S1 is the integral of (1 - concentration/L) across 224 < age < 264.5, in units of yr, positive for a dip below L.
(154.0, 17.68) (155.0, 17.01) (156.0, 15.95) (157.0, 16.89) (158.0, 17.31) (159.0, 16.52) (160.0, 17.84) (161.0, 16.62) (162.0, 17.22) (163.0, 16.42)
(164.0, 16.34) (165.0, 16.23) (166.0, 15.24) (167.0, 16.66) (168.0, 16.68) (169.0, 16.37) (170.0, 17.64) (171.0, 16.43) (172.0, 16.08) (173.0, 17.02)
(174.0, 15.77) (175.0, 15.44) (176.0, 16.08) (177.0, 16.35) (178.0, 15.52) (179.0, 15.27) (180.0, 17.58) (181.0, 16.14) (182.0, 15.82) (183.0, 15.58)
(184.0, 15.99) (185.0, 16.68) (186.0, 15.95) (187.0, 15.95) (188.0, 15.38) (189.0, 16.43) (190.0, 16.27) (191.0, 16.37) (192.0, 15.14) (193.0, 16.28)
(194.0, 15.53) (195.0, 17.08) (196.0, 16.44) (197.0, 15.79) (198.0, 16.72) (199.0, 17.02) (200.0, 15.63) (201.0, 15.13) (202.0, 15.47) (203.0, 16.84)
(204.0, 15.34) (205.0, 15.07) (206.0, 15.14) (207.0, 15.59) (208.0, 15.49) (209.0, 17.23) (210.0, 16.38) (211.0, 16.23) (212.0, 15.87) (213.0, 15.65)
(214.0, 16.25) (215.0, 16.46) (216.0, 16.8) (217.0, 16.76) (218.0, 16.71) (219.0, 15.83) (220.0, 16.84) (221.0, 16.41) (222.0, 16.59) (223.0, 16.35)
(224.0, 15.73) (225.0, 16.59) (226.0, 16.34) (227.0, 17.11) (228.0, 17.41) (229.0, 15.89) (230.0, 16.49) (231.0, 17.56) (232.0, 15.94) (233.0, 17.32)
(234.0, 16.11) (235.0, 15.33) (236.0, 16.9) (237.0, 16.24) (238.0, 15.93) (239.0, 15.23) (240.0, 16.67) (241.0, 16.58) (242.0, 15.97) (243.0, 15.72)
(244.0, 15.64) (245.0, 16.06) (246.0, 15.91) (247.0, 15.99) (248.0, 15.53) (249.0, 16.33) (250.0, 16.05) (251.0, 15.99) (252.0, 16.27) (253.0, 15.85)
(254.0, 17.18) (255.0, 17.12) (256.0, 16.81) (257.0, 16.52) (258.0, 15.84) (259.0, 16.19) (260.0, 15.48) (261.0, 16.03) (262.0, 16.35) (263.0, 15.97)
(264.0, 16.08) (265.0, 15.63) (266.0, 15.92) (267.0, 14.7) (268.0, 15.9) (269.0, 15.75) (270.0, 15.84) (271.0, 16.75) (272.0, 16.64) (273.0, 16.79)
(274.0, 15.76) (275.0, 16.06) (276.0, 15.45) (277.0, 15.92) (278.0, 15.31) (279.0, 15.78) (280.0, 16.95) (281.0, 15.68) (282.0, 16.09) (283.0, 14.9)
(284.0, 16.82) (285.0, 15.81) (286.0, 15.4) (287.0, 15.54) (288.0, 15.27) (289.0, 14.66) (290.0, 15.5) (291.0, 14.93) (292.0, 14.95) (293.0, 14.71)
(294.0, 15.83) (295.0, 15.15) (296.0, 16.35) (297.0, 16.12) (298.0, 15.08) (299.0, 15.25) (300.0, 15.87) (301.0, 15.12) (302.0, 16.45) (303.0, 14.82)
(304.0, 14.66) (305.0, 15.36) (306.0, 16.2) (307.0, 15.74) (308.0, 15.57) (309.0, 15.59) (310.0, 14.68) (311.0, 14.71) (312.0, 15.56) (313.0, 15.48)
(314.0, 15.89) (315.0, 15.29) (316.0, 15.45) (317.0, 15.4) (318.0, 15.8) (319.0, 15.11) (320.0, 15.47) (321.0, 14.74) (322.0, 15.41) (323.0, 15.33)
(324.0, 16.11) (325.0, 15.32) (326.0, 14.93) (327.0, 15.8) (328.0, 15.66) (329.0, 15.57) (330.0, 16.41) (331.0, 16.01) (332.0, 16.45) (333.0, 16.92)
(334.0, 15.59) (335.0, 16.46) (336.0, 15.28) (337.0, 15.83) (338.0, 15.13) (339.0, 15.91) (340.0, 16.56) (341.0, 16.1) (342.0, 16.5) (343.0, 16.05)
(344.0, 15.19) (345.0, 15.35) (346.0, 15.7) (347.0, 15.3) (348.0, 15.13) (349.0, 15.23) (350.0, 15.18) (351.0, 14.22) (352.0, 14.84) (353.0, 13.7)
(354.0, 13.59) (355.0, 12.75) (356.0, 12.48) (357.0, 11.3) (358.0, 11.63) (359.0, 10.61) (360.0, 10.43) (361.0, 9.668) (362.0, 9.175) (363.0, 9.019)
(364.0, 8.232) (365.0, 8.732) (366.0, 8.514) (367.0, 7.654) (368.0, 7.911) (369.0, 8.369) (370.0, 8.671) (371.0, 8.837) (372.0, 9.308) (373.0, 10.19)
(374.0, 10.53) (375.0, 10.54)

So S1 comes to -1.2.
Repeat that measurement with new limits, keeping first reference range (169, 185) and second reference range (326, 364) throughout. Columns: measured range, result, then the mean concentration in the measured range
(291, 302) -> -0.4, 15.5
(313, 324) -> -0.6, 15.4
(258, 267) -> -0.4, 15.9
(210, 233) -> -1.1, 16.5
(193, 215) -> -0.2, 16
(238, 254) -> -0.6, 16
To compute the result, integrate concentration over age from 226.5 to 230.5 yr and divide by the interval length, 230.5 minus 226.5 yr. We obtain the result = 16.7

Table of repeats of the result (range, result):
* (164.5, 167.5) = 16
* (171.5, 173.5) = 16.5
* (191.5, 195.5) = 16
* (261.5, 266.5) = 16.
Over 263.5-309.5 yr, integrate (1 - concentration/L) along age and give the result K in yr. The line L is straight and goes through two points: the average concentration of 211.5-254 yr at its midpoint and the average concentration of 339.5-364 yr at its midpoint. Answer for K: -2.03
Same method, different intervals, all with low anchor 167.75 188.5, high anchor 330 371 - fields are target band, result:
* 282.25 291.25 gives -0.7 yr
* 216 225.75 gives -0.6 yr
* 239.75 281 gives -3.7 yr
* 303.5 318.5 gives -1.7 yr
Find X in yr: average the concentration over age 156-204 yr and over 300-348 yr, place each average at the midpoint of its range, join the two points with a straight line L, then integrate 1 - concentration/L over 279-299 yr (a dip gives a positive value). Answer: 0.3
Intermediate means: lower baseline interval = 16.3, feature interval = 15.6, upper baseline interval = 15.6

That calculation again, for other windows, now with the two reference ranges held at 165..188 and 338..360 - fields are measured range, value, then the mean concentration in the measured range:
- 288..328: -1.62 yr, 15.4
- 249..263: -0.85 yr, 16.3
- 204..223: -0.46 yr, 16.2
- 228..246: -0.80 yr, 16.2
